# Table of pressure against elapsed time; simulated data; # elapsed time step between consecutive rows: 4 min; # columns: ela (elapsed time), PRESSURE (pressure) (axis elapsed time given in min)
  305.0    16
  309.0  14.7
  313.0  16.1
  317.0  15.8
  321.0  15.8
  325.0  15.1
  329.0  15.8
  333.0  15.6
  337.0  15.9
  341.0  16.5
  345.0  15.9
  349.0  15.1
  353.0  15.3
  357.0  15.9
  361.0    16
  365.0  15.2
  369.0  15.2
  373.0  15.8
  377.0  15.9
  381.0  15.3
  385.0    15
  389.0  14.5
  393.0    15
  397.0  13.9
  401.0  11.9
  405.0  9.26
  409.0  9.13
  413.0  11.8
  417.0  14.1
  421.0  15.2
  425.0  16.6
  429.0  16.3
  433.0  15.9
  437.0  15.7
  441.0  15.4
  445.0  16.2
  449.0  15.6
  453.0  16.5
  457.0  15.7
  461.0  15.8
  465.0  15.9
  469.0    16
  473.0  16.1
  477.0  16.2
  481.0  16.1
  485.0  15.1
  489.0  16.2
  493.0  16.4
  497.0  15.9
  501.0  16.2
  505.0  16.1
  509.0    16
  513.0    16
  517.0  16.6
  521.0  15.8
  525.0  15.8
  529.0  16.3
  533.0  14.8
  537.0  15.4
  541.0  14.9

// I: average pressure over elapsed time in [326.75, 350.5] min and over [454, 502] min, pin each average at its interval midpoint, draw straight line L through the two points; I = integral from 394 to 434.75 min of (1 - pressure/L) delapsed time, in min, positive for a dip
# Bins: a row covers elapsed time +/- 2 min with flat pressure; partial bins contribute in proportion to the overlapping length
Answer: 6.3 min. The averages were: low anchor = 15.8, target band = 13.4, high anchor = 16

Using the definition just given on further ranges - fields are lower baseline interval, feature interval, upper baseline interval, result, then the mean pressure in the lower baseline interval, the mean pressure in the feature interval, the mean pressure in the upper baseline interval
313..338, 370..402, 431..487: 2.0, 15.7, 14.8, 15.9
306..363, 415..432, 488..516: 0.4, 15.7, 15.6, 16.1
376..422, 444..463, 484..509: -1.4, 13.3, 15.9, 16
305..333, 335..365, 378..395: -0.9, 15.6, 15.8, 15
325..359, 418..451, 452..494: 0.2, 15.7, 15.8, 16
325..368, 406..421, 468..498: 3.7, 15.7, 12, 16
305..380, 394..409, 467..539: 4.0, 15.6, 11.6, 15.9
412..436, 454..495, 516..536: -1.3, 15.1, 16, 15.8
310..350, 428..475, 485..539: -0.1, 15.8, 15.9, 15.9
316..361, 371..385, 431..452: 0.2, 15.7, 15.6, 15.8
